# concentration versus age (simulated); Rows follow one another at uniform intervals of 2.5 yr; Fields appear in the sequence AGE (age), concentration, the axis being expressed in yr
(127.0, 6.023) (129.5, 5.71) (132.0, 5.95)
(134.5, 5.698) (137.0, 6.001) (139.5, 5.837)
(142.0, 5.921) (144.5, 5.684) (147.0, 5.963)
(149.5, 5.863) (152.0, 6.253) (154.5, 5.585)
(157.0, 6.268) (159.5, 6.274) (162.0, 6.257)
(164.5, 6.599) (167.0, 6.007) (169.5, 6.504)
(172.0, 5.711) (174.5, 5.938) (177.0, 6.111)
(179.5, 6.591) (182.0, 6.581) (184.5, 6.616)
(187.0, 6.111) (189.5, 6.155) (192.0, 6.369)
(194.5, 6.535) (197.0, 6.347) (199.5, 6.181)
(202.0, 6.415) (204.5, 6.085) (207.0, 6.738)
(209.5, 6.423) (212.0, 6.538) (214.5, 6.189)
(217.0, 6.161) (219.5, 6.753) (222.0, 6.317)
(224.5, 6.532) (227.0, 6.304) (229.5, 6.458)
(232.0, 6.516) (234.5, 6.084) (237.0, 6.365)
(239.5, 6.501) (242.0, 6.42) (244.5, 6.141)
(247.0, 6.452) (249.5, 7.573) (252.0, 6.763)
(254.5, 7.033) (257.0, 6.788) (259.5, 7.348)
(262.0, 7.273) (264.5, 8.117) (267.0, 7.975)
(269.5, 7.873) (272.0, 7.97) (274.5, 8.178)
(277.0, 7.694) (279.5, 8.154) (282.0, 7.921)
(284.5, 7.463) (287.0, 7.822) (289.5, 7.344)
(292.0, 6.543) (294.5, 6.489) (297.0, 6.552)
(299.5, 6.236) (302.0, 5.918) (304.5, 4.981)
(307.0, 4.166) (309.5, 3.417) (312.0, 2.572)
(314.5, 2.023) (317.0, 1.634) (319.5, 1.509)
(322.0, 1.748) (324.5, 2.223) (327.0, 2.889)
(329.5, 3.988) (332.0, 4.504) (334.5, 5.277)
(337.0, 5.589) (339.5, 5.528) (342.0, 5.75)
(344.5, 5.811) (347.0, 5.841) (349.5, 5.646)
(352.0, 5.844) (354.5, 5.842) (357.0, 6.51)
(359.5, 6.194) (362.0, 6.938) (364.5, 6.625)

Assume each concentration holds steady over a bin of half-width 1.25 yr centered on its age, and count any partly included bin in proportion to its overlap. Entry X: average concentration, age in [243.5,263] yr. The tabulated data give 6.93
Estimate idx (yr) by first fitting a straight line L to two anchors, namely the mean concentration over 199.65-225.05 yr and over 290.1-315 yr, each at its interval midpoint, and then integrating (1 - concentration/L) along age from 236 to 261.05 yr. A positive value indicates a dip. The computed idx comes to -3.9 yr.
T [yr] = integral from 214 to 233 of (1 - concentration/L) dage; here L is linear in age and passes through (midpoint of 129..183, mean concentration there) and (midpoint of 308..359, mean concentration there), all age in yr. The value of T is -3.7 yr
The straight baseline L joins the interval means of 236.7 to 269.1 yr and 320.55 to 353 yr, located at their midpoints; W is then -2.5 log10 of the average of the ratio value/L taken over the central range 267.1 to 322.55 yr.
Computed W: 0.044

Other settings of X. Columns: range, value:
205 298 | 6.96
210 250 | 6.43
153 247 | 6.32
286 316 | 5.29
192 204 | 6.35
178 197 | 6.41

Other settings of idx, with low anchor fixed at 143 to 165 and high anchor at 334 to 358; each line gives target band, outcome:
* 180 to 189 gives -0.6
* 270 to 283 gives -4.6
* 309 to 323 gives 9.0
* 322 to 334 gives 5.1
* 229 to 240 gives -0.8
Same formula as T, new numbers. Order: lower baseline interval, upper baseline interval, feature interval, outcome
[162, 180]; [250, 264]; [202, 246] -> 2.5 yr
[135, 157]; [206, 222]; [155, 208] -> -0.9 yr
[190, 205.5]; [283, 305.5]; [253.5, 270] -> -2.4 yr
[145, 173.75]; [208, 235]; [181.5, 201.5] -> -0.3 yr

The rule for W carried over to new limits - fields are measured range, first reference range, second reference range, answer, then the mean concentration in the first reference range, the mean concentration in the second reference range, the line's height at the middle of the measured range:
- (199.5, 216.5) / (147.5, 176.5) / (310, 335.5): -0.23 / 6.11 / 2.83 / 5.17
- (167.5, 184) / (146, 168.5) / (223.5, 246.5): -0.01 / 6.12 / 6.37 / 6.18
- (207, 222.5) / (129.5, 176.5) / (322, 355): -0.15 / 6.01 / 4.84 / 5.62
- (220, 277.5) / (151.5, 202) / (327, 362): -0.18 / 6.25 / 5.52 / 5.94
